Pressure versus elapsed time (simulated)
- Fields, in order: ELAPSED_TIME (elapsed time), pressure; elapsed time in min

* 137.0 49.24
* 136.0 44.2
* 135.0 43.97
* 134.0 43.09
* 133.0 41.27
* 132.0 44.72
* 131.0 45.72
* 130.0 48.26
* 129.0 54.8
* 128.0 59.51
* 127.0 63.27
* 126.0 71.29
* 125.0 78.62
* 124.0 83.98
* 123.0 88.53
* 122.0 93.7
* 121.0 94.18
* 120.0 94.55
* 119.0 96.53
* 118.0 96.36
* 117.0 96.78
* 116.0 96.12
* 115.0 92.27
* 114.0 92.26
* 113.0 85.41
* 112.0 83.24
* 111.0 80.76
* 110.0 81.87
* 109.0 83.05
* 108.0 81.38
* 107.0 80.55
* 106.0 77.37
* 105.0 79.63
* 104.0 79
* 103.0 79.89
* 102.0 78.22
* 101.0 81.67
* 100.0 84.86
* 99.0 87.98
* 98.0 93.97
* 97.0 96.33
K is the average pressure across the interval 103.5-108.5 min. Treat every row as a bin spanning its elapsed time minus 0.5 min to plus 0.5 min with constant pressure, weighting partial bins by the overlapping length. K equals 79.6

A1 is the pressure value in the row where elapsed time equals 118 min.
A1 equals 96.36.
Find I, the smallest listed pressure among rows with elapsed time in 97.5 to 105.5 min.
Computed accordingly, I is 78.22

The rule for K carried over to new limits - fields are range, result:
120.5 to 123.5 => 92.1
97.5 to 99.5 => 91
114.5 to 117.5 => 95.1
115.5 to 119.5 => 96.4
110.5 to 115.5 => 86.8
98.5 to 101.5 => 84.8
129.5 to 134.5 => 44.6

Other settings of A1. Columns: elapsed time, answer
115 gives 92.27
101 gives 81.67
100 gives 84.86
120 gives 94.55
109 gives 83.05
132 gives 44.72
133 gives 41.27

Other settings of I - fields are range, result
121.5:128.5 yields 59.51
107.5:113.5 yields 80.76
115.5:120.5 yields 94.55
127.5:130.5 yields 48.26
